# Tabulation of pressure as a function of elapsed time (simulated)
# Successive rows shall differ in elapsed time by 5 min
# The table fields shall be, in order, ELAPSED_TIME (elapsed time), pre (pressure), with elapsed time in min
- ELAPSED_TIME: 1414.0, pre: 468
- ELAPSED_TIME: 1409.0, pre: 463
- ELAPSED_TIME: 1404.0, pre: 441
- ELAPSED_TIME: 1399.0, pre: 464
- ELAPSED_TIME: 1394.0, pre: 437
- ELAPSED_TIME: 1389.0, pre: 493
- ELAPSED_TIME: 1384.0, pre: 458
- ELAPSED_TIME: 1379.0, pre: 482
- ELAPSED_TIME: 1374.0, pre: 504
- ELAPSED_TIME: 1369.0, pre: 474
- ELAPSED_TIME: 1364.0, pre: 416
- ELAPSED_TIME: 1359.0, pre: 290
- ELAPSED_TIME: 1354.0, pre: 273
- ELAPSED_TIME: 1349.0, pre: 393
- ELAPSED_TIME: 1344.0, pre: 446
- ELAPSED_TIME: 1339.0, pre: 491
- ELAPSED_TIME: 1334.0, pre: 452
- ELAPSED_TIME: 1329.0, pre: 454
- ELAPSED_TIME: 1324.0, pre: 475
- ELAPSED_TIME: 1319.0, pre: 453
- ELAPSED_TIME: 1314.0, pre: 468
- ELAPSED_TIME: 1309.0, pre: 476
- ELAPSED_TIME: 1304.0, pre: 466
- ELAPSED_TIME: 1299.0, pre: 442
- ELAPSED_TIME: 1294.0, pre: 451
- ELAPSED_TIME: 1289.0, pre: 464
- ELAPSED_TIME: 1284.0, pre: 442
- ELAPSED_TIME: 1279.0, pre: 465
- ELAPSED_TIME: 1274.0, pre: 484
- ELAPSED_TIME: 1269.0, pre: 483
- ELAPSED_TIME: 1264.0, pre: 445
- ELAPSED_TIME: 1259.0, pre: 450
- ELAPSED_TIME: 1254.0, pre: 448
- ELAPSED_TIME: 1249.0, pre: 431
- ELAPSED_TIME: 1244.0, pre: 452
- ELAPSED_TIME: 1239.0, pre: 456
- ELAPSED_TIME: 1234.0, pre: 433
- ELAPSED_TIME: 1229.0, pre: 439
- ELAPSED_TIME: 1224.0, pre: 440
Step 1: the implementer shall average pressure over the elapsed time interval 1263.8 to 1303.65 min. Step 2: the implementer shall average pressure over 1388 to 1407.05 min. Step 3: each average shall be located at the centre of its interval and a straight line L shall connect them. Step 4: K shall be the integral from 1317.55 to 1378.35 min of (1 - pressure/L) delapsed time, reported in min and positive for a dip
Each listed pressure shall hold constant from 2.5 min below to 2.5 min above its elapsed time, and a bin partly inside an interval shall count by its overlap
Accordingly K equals 4.00 min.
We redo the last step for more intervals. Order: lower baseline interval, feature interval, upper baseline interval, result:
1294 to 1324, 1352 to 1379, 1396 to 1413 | 3.32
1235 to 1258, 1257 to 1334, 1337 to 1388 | -4.27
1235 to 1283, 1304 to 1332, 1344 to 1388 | -2.01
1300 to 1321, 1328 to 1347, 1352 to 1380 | -1.05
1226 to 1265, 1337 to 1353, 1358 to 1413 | 0.86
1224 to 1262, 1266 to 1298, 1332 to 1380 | -2.04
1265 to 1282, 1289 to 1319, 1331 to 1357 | -0.99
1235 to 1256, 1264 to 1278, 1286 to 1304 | -0.77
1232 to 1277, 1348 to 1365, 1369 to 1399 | 4.98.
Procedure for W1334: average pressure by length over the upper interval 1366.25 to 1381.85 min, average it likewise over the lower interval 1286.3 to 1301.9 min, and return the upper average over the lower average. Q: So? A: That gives 1.07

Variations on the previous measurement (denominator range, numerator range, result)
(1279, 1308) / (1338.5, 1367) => 0.83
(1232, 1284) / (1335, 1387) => 0.93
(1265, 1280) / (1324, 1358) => 0.88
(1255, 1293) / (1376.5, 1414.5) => 1.00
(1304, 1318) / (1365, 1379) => 1.02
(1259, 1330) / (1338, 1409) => 0.94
